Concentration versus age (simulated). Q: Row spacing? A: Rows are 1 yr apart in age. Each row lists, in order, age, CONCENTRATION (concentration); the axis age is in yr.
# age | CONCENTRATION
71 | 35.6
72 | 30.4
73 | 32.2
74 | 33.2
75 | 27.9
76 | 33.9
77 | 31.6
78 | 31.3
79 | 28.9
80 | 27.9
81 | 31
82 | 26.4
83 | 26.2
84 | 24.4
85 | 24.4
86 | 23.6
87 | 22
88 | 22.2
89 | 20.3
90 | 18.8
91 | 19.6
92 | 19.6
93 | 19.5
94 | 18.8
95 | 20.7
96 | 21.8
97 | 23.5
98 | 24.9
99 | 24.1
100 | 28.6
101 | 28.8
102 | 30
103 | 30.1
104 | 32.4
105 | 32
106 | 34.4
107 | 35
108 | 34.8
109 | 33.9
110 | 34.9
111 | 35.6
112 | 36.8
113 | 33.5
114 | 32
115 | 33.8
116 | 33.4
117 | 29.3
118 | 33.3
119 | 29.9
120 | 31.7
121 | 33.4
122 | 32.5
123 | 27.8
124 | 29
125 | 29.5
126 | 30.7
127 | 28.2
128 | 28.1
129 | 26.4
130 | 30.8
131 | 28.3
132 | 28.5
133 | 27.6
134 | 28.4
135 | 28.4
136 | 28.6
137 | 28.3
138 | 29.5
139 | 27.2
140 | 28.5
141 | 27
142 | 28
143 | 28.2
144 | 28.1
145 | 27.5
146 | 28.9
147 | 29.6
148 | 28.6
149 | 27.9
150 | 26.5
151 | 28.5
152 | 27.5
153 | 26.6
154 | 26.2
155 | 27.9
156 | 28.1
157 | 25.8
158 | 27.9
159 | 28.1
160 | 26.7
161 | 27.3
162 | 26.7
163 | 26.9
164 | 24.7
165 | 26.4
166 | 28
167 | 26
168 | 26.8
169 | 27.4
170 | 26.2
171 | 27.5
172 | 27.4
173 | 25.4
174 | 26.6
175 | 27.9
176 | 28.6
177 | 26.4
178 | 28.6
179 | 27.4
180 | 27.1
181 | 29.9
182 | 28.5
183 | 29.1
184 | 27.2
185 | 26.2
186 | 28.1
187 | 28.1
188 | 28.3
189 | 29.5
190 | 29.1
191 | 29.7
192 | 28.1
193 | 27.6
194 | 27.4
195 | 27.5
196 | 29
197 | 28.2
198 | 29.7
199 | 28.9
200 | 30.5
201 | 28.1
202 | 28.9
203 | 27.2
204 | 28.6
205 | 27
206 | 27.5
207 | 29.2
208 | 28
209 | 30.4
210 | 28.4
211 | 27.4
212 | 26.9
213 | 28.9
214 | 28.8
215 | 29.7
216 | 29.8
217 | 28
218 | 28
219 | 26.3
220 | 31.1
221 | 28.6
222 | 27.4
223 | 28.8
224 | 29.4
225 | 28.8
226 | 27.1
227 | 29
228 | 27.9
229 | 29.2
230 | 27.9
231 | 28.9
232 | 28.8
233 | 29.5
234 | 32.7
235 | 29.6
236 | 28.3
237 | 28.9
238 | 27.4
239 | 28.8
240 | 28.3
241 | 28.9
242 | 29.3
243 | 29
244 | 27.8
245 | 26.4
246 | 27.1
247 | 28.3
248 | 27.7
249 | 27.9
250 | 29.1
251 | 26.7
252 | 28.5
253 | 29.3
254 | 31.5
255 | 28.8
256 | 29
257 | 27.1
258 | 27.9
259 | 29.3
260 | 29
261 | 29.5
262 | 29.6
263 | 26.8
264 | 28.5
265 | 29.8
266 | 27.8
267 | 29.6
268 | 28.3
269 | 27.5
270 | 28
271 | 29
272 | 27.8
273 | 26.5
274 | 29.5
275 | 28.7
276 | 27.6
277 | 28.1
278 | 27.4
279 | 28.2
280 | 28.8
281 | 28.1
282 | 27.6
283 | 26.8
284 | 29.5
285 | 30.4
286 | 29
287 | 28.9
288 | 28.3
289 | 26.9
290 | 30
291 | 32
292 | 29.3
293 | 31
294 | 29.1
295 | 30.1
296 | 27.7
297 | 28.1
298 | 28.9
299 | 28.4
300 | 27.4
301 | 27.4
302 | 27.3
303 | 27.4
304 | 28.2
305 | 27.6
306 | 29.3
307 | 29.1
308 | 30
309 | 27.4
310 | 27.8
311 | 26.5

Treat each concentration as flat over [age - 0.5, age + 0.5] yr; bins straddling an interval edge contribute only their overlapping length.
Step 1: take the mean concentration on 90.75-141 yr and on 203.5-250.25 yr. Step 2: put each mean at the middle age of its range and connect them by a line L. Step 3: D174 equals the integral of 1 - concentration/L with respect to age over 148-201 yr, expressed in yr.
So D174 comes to 2.1 yr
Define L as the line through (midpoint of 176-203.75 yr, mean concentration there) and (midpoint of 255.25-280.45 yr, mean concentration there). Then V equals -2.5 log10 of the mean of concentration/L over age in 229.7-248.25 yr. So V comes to -0.01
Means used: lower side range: 28.3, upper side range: 28.4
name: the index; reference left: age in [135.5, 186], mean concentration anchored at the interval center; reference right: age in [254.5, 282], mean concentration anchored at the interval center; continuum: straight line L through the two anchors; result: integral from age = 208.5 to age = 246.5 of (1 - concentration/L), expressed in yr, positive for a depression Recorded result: -0.8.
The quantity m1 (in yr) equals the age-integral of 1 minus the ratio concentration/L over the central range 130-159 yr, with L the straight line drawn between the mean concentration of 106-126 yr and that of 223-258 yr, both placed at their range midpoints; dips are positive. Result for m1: 3.4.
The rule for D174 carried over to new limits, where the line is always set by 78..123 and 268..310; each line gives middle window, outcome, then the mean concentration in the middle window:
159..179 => 0.9 yr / 27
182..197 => 0.1 yr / 28.2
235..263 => -0.1 yr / 28.5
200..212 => 0.0 yr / 28.3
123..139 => -0.2 yr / 28.6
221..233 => -0.1 yr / 28.5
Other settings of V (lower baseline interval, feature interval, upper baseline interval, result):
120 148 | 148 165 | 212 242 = 0.07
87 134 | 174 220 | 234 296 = 0.01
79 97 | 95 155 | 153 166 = -0.18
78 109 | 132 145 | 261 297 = -0.06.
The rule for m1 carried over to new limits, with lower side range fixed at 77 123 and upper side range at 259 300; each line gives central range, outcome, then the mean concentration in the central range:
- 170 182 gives 0.38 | 27.5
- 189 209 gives -0.03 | 28.5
